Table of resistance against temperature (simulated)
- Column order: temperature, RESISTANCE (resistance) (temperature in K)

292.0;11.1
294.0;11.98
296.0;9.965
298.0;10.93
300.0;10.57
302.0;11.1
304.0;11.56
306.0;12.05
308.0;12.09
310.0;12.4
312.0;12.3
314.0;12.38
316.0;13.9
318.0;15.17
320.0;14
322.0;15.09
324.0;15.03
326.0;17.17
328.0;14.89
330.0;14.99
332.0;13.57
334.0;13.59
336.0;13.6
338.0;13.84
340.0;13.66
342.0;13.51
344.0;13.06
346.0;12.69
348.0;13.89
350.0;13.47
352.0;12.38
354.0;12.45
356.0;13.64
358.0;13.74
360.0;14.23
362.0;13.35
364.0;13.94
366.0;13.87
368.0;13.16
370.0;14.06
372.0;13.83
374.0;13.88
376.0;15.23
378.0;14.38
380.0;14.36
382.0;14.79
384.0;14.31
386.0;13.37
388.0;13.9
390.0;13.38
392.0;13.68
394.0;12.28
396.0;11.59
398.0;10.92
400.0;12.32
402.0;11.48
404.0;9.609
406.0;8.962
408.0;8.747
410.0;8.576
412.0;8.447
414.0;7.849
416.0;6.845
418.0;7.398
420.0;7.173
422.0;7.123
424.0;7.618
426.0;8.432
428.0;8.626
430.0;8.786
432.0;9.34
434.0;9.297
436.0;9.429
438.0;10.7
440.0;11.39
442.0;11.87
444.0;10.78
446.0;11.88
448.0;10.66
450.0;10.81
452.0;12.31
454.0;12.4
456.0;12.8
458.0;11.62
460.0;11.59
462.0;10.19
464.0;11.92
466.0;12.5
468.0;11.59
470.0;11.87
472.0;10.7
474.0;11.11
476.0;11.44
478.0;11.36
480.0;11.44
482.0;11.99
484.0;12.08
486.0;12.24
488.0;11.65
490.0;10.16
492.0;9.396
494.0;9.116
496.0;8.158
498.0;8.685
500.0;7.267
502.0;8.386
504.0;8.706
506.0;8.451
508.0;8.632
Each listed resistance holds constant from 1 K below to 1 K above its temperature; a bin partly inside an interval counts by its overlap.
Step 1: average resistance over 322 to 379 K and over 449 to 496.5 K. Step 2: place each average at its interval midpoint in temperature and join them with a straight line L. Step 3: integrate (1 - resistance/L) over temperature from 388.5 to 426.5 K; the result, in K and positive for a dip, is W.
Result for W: 9.2 K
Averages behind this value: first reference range 13.9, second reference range 11.3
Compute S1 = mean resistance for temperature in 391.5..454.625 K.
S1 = 9.87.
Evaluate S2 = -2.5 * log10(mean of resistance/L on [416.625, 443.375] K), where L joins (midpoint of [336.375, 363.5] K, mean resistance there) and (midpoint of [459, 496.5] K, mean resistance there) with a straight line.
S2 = 0.31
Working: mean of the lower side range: 13.4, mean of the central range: 9.01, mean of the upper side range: 11.1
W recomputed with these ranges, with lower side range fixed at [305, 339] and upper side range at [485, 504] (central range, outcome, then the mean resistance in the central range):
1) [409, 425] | 5.3 K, 7.63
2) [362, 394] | -3.9 K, 13.9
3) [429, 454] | 0.2 K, 10.7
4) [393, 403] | 0.2 K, 11.7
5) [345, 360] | -0.2 K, 13.2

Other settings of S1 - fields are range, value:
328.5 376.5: 13.6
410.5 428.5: 7.72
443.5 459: 11.7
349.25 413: 12.7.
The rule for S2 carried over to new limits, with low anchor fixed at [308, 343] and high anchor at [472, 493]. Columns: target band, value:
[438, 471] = 0.01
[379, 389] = -0.09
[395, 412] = 0.24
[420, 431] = 0.46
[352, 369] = -0.01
